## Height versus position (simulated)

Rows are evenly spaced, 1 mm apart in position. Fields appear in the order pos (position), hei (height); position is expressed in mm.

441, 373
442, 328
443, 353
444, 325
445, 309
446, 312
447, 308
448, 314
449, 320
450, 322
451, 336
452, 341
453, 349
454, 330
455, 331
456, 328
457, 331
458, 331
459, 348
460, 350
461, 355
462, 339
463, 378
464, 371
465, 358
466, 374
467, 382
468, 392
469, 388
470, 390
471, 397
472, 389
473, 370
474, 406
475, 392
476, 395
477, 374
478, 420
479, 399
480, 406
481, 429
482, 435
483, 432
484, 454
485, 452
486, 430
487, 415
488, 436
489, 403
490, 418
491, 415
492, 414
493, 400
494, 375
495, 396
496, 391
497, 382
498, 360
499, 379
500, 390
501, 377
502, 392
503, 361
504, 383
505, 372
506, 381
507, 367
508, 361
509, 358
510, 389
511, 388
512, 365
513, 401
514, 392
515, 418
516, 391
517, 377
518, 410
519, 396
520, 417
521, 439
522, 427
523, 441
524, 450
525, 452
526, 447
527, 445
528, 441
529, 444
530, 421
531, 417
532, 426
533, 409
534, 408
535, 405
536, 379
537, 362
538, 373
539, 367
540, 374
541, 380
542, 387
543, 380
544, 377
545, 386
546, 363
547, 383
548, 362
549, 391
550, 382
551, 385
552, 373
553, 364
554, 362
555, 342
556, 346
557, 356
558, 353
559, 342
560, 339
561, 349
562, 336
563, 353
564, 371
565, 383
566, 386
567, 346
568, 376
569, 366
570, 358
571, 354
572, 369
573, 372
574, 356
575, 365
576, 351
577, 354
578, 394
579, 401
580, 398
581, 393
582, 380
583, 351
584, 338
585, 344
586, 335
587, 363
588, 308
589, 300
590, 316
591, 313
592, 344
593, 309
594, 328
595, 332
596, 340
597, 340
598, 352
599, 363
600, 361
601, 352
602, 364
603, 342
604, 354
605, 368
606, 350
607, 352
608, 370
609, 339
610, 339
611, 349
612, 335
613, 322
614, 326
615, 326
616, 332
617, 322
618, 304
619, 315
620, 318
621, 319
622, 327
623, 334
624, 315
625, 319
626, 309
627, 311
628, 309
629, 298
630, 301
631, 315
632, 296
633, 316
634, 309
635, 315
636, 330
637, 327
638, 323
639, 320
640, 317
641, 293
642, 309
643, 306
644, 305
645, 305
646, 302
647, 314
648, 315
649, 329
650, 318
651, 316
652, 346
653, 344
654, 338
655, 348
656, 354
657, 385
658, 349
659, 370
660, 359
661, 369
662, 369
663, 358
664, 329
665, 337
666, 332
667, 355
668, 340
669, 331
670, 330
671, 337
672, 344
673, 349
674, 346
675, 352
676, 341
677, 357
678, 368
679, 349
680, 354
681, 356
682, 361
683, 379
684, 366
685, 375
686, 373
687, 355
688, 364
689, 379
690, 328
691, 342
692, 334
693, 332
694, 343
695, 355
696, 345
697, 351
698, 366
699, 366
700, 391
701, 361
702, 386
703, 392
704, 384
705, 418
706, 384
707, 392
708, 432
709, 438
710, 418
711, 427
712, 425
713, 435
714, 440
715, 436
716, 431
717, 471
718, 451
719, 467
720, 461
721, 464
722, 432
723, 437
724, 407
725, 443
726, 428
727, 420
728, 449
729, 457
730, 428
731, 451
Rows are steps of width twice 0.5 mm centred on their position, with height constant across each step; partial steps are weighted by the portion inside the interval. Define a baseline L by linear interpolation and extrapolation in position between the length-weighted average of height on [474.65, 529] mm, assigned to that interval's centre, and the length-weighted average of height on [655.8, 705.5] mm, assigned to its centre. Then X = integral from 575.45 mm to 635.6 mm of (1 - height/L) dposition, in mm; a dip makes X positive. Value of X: 6.54 mm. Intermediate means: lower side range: 405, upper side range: 357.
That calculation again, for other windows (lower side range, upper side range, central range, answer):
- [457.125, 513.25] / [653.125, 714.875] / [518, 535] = -1.96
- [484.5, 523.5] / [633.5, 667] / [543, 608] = 1.38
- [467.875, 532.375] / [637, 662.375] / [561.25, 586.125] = 0.21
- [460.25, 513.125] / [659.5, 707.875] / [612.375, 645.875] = 4.82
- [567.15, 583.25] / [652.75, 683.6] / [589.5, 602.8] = 0.98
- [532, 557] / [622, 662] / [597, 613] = -0.31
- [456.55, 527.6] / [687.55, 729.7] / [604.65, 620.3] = 2.54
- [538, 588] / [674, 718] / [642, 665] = 2.38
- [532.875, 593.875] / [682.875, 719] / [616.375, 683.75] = 8.49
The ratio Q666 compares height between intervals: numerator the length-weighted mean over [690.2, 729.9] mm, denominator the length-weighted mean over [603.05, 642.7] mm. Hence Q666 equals 1.26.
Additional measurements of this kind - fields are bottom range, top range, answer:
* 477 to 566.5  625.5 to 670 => 0.83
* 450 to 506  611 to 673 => 0.85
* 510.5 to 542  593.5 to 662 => 0.81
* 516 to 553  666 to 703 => 0.88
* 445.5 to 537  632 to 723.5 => 0.93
